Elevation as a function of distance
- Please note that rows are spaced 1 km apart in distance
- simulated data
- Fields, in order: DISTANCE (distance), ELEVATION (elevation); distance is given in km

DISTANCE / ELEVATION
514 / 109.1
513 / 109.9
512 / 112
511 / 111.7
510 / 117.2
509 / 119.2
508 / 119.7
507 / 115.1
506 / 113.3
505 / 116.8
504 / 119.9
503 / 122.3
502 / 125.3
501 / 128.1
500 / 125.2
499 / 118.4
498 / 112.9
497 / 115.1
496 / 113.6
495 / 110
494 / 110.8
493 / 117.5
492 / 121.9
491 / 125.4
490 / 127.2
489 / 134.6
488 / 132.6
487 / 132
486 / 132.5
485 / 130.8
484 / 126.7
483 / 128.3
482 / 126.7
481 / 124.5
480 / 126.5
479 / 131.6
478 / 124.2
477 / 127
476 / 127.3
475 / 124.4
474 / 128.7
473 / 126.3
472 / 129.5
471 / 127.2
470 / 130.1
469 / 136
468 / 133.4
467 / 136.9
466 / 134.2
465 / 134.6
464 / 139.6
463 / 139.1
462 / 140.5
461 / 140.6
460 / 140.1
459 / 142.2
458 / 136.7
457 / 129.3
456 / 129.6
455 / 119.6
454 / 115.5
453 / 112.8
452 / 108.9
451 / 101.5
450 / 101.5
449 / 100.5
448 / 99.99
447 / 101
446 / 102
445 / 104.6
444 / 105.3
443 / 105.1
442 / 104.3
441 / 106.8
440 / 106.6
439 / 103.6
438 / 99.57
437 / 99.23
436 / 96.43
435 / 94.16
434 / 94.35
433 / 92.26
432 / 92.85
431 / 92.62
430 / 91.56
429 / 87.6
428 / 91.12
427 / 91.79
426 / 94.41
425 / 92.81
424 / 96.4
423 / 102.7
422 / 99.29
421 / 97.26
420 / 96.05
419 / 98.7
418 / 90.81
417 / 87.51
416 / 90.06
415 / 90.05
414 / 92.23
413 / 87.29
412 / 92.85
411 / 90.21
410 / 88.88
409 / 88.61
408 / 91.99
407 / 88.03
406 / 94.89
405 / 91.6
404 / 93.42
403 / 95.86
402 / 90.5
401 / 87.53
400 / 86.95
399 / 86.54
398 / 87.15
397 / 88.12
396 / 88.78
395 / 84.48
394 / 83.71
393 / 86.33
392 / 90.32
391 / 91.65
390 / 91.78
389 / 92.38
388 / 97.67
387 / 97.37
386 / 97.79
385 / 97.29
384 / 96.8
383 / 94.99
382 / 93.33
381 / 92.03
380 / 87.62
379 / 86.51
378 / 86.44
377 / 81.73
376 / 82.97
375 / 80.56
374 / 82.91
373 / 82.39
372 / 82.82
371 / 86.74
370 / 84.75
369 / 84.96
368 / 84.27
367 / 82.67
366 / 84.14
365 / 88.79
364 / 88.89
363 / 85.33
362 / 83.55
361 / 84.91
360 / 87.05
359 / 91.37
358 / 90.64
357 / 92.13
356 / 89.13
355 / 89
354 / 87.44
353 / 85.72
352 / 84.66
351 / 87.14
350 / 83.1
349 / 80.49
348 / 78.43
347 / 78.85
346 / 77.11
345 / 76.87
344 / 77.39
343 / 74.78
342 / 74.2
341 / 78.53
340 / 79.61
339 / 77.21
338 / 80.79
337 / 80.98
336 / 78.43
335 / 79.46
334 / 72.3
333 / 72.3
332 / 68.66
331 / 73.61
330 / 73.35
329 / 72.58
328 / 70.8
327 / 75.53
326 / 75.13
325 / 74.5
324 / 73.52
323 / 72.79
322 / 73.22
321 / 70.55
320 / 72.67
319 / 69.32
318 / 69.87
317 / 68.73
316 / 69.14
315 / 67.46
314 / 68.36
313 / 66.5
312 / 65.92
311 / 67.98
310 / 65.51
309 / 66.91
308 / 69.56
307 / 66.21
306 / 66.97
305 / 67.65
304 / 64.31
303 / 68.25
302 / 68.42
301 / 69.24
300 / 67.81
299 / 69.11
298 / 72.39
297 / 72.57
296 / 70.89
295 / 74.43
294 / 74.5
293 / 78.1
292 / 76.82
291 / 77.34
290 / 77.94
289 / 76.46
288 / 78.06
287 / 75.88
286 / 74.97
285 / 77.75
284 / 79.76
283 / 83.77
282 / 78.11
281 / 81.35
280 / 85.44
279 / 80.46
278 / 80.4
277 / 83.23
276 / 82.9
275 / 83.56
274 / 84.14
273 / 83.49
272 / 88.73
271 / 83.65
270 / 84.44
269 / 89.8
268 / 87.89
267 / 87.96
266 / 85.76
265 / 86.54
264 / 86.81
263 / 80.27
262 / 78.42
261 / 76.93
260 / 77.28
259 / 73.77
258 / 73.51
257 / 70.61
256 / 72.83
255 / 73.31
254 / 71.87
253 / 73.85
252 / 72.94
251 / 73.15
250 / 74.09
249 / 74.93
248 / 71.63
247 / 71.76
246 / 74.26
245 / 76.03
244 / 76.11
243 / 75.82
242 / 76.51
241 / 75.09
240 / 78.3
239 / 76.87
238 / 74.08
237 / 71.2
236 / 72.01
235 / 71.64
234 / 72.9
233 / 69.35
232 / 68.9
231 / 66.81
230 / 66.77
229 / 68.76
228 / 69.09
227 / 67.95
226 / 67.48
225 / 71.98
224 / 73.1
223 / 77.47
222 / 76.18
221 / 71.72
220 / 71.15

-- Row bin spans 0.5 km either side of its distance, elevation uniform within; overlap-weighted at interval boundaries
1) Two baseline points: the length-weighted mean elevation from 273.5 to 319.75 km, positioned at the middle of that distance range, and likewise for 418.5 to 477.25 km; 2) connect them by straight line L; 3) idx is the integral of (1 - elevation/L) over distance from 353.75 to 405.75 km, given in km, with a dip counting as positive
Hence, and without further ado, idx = 3.4 km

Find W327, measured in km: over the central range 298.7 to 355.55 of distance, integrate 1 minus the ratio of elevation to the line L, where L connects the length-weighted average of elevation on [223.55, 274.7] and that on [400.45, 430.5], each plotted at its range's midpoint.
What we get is 6.8 km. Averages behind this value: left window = 75.9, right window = 92.4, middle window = 73.8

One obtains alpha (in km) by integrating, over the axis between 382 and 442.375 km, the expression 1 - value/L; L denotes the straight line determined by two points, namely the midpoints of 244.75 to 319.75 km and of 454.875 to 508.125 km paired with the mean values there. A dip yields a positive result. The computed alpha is 8.8 km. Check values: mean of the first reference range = 75.5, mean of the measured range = 93.2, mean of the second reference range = 127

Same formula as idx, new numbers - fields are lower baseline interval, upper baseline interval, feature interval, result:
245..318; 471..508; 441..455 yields 1.1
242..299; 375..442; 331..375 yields 2.3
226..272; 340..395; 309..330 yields 2.9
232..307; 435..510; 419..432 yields 1.9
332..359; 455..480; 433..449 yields 2.7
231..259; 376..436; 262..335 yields 3.5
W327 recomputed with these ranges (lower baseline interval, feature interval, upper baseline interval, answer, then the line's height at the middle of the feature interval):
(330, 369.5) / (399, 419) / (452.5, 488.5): 2.9 km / 106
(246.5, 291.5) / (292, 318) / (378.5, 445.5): 4.3 km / 82.9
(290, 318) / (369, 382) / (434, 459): 0.6 km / 89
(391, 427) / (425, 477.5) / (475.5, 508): -3.0 km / 108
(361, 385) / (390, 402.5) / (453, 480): 1.2 km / 97.6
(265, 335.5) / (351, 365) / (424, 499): 0.4 km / 90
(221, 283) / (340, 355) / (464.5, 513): 2.4 km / 95.9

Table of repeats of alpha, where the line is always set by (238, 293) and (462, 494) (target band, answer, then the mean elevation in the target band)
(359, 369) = 1.6 km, 85.8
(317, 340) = 4.9 km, 74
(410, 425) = 2.8 km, 93.5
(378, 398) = 3.1 km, 91.3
